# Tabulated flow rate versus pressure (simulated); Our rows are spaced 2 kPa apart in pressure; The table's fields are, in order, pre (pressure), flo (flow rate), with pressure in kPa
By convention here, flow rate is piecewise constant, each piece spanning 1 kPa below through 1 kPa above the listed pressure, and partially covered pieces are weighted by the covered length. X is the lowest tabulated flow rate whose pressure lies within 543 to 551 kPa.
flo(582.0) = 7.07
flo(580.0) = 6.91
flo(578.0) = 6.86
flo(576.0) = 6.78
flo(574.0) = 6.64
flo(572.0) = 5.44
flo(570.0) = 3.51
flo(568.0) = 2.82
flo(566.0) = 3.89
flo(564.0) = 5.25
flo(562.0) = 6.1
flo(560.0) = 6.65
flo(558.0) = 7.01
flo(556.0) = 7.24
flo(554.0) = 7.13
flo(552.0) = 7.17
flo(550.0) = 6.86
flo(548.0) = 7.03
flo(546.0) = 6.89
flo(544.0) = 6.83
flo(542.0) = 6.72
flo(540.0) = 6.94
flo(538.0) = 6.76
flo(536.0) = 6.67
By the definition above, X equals 6.83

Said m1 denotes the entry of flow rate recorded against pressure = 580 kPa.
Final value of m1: 6.91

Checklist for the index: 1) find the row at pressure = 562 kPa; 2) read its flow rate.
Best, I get 6.1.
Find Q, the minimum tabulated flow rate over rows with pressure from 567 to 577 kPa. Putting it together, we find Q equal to 2.82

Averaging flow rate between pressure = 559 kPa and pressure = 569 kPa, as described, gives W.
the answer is 4.94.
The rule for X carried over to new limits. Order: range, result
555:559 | 7.01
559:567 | 3.89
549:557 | 6.86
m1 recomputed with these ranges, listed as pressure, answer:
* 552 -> 7.17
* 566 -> 3.89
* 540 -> 6.94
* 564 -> 5.25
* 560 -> 6.65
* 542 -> 6.72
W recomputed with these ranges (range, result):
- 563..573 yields 4.18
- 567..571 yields 3.17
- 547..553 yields 7.02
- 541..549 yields 6.87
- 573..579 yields 6.76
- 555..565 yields 6.45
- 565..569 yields 3.35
